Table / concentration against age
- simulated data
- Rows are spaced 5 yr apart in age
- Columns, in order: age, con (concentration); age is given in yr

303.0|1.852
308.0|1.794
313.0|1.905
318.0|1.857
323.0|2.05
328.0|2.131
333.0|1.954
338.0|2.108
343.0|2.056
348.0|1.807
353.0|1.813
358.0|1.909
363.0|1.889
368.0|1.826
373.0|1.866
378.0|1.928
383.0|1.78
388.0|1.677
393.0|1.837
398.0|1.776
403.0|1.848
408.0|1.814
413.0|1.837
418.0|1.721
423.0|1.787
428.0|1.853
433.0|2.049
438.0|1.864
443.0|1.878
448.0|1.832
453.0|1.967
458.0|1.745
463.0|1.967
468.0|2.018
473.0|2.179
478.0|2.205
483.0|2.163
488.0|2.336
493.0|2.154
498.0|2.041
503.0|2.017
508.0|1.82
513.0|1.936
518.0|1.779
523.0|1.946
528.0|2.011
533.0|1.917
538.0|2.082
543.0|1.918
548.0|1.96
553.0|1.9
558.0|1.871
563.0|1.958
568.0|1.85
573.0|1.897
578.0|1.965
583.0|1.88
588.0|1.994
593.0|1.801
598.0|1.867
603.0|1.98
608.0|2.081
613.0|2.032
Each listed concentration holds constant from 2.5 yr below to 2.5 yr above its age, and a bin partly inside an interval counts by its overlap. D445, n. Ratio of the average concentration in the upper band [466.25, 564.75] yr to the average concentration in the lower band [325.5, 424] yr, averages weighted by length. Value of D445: 1.08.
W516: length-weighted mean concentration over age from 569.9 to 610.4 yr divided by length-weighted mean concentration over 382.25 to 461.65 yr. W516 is 1.05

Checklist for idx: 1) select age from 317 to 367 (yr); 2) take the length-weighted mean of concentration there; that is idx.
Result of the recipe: 1.96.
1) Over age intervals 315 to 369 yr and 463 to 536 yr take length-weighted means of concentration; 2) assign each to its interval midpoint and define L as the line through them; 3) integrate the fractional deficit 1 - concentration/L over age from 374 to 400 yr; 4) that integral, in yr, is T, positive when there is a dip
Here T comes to 2.2 yr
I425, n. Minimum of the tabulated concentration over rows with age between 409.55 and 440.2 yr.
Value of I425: 1.721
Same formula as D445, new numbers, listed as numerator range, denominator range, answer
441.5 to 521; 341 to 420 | 1.09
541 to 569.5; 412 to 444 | 1.03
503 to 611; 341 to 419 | 1.05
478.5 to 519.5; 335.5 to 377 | 1.07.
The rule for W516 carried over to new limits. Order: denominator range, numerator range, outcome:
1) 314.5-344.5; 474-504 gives 1.07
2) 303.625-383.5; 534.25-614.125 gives 1.01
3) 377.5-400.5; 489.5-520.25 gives 1.10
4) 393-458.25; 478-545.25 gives 1.09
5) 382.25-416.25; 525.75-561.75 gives 1.09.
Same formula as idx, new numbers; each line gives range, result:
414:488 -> 1.96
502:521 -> 1.88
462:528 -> 2.04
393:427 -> 1.8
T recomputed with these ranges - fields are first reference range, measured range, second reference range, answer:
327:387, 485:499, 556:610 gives -2.0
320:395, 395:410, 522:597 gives 0.8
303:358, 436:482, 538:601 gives -1.0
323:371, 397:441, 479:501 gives 4.7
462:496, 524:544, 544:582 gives 0.1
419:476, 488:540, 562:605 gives -2.0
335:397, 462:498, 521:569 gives -4.3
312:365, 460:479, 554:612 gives -1.3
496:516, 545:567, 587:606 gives 0.1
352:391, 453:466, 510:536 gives 0.0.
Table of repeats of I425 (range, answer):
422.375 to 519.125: 1.745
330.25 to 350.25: 1.807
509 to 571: 1.779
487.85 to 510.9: 1.82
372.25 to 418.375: 1.677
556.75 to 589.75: 1.85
